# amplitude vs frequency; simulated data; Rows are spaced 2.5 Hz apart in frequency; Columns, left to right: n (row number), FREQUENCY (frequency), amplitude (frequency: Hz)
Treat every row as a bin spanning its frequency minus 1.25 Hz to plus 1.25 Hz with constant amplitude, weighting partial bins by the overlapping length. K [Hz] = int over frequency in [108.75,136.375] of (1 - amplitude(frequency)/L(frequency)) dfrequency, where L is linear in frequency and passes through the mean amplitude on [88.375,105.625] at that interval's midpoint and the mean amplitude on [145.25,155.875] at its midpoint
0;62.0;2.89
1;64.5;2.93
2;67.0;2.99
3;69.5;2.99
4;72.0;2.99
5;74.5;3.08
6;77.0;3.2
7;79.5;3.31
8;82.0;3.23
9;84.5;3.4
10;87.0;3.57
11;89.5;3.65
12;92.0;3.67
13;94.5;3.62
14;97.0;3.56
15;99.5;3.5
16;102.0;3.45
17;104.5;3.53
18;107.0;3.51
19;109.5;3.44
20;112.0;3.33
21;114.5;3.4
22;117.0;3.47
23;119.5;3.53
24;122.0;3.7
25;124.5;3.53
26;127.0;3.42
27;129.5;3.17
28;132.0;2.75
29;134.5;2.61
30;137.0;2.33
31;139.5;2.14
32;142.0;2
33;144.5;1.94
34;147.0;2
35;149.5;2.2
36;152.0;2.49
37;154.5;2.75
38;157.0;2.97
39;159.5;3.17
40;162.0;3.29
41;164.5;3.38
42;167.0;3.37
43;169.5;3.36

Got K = -2.7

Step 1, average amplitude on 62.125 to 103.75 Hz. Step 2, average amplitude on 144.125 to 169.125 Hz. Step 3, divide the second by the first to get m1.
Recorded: 0.85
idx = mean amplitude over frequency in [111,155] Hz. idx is 2.82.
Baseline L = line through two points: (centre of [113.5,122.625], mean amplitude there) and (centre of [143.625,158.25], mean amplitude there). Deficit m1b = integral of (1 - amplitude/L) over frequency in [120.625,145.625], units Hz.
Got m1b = 2.3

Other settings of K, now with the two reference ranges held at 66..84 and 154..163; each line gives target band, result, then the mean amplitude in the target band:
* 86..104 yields -2.7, 3.57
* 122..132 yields -0.8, 3.34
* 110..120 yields -1.1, 3.43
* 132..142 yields 2.3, 2.36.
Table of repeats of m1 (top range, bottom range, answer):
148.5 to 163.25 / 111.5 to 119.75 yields 0.82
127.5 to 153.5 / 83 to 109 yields 0.68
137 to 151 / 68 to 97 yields 0.62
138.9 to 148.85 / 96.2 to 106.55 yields 0.58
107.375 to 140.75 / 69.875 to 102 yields 0.93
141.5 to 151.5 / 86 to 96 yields 0.57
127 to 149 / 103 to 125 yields 0.69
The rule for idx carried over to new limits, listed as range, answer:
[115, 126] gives 3.54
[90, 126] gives 3.52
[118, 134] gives 3.32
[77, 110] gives 3.49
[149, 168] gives 2.98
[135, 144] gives 2.18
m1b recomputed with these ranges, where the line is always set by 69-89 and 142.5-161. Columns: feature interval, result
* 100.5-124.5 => -4.9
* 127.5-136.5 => -0.5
